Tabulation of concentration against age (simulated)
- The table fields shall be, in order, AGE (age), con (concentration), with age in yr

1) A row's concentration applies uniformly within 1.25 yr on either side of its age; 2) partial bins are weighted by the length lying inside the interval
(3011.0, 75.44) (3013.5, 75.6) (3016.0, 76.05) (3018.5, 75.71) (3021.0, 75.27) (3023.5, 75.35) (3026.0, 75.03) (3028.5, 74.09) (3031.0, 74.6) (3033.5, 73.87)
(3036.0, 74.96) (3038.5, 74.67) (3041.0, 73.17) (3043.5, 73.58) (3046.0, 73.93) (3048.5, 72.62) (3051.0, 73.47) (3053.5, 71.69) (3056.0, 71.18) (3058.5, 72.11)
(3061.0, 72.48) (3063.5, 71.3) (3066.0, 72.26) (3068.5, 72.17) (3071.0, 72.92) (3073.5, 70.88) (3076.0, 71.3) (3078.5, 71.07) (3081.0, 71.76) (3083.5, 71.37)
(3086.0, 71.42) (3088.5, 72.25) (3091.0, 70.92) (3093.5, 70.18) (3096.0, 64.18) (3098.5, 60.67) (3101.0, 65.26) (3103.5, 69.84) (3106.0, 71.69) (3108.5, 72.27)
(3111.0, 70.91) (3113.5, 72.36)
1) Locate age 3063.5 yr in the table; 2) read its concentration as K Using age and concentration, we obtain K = 71.3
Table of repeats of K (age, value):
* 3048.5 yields 72.62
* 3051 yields 73.47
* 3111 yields 70.91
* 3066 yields 72.26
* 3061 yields 72.48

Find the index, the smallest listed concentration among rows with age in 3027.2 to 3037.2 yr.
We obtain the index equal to 73.87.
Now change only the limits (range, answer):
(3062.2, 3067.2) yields 71.3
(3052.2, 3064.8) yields 71.18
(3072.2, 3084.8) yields 70.88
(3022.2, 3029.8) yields 74.09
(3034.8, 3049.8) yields 72.62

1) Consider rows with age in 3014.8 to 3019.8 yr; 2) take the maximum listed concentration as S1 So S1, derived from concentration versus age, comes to 76.05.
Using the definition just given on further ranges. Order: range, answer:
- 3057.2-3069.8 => 72.48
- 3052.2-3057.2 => 71.69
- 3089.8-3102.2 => 70.92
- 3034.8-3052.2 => 74.96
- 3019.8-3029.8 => 75.35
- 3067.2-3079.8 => 72.92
